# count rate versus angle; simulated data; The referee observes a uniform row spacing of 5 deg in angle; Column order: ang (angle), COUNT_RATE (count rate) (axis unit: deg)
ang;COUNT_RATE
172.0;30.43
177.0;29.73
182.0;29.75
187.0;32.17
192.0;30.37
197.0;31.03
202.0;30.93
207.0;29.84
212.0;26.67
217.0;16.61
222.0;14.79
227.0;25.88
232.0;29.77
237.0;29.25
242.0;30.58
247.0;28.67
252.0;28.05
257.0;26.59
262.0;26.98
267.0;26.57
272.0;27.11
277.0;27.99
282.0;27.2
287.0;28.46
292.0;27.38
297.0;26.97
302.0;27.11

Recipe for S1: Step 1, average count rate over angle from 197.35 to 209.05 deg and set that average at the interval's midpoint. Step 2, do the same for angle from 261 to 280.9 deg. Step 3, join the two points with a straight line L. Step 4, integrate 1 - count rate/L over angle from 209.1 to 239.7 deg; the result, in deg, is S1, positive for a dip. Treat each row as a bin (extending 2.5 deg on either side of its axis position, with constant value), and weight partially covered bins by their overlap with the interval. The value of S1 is 5.7 deg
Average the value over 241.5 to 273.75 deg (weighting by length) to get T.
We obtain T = 27.6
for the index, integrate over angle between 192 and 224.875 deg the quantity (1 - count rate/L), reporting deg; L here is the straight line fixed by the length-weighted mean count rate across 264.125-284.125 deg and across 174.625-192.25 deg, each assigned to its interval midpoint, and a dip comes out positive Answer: 4.8 deg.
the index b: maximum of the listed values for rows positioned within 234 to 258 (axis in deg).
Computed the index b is 30.58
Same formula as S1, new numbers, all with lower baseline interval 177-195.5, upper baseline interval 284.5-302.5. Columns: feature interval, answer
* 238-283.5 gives 1.07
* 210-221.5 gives 3.69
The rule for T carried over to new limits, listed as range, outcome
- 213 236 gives 22.6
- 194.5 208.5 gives 30.7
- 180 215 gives 29.9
